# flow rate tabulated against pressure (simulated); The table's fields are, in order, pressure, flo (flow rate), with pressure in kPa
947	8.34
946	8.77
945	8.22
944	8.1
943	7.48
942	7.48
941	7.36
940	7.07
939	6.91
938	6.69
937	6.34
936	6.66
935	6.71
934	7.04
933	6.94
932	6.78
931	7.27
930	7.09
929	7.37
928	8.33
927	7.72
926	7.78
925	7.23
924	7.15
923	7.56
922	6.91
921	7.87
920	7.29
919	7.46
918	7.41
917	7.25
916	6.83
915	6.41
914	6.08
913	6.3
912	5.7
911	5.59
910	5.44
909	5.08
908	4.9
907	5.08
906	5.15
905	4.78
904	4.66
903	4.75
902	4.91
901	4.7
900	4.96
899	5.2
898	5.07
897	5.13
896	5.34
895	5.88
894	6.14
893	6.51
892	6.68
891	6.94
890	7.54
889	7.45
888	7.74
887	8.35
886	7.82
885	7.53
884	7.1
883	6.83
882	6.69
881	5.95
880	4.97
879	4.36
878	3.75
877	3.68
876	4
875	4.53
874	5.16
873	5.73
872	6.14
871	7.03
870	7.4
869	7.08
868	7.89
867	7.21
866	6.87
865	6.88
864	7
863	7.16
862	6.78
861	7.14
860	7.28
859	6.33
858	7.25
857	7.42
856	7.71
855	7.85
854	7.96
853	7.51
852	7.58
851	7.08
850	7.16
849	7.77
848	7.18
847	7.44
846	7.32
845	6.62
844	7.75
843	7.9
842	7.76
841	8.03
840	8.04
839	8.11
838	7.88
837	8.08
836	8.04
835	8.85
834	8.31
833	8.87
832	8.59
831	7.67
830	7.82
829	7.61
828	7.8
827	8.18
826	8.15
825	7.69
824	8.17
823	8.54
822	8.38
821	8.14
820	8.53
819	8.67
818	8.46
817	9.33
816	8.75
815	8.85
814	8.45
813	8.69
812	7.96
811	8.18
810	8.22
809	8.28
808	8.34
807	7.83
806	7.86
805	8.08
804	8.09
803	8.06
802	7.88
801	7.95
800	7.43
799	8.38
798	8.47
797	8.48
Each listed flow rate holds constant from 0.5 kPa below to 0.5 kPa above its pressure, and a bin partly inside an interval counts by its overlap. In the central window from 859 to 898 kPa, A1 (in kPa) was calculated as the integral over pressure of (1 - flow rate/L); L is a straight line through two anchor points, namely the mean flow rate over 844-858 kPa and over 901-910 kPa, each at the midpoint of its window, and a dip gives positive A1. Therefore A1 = -1.6 kPa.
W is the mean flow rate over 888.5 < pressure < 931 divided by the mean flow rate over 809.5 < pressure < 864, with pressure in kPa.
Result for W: 0.80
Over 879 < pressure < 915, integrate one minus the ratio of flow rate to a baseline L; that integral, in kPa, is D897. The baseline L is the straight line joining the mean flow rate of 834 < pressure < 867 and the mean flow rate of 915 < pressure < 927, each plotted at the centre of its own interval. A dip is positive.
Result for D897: 6.97 kPa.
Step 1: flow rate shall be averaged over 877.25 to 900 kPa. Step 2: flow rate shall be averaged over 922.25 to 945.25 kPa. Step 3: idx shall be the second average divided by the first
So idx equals 1.16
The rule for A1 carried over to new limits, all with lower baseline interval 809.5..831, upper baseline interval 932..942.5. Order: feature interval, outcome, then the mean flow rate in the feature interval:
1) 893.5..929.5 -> 5.2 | 6.15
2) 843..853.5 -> 0.8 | 7.37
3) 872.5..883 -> 3.6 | 4.97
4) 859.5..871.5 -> 1.0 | 7.14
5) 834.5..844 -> 0.0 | 8.06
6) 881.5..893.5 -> 0.4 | 7.27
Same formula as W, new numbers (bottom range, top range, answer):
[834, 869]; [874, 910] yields 0.76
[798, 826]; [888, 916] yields 0.69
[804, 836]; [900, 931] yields 0.77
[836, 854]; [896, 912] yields 0.66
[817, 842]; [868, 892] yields 0.77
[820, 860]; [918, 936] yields 0.94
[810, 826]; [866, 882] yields 0.68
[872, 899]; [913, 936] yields 1.19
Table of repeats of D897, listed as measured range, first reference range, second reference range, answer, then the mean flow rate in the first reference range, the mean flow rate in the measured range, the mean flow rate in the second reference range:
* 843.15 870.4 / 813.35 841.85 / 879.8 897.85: 0.8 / 8.28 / 7.29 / 6.7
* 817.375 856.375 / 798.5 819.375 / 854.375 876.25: -2.1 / 8.27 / 7.93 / 6.76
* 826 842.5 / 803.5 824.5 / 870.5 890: -0.9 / 8.37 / 8.1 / 6.08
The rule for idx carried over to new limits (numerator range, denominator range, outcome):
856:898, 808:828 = 0.77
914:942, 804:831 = 0.87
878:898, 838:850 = 0.85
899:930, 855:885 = 0.99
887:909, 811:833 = 0.69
